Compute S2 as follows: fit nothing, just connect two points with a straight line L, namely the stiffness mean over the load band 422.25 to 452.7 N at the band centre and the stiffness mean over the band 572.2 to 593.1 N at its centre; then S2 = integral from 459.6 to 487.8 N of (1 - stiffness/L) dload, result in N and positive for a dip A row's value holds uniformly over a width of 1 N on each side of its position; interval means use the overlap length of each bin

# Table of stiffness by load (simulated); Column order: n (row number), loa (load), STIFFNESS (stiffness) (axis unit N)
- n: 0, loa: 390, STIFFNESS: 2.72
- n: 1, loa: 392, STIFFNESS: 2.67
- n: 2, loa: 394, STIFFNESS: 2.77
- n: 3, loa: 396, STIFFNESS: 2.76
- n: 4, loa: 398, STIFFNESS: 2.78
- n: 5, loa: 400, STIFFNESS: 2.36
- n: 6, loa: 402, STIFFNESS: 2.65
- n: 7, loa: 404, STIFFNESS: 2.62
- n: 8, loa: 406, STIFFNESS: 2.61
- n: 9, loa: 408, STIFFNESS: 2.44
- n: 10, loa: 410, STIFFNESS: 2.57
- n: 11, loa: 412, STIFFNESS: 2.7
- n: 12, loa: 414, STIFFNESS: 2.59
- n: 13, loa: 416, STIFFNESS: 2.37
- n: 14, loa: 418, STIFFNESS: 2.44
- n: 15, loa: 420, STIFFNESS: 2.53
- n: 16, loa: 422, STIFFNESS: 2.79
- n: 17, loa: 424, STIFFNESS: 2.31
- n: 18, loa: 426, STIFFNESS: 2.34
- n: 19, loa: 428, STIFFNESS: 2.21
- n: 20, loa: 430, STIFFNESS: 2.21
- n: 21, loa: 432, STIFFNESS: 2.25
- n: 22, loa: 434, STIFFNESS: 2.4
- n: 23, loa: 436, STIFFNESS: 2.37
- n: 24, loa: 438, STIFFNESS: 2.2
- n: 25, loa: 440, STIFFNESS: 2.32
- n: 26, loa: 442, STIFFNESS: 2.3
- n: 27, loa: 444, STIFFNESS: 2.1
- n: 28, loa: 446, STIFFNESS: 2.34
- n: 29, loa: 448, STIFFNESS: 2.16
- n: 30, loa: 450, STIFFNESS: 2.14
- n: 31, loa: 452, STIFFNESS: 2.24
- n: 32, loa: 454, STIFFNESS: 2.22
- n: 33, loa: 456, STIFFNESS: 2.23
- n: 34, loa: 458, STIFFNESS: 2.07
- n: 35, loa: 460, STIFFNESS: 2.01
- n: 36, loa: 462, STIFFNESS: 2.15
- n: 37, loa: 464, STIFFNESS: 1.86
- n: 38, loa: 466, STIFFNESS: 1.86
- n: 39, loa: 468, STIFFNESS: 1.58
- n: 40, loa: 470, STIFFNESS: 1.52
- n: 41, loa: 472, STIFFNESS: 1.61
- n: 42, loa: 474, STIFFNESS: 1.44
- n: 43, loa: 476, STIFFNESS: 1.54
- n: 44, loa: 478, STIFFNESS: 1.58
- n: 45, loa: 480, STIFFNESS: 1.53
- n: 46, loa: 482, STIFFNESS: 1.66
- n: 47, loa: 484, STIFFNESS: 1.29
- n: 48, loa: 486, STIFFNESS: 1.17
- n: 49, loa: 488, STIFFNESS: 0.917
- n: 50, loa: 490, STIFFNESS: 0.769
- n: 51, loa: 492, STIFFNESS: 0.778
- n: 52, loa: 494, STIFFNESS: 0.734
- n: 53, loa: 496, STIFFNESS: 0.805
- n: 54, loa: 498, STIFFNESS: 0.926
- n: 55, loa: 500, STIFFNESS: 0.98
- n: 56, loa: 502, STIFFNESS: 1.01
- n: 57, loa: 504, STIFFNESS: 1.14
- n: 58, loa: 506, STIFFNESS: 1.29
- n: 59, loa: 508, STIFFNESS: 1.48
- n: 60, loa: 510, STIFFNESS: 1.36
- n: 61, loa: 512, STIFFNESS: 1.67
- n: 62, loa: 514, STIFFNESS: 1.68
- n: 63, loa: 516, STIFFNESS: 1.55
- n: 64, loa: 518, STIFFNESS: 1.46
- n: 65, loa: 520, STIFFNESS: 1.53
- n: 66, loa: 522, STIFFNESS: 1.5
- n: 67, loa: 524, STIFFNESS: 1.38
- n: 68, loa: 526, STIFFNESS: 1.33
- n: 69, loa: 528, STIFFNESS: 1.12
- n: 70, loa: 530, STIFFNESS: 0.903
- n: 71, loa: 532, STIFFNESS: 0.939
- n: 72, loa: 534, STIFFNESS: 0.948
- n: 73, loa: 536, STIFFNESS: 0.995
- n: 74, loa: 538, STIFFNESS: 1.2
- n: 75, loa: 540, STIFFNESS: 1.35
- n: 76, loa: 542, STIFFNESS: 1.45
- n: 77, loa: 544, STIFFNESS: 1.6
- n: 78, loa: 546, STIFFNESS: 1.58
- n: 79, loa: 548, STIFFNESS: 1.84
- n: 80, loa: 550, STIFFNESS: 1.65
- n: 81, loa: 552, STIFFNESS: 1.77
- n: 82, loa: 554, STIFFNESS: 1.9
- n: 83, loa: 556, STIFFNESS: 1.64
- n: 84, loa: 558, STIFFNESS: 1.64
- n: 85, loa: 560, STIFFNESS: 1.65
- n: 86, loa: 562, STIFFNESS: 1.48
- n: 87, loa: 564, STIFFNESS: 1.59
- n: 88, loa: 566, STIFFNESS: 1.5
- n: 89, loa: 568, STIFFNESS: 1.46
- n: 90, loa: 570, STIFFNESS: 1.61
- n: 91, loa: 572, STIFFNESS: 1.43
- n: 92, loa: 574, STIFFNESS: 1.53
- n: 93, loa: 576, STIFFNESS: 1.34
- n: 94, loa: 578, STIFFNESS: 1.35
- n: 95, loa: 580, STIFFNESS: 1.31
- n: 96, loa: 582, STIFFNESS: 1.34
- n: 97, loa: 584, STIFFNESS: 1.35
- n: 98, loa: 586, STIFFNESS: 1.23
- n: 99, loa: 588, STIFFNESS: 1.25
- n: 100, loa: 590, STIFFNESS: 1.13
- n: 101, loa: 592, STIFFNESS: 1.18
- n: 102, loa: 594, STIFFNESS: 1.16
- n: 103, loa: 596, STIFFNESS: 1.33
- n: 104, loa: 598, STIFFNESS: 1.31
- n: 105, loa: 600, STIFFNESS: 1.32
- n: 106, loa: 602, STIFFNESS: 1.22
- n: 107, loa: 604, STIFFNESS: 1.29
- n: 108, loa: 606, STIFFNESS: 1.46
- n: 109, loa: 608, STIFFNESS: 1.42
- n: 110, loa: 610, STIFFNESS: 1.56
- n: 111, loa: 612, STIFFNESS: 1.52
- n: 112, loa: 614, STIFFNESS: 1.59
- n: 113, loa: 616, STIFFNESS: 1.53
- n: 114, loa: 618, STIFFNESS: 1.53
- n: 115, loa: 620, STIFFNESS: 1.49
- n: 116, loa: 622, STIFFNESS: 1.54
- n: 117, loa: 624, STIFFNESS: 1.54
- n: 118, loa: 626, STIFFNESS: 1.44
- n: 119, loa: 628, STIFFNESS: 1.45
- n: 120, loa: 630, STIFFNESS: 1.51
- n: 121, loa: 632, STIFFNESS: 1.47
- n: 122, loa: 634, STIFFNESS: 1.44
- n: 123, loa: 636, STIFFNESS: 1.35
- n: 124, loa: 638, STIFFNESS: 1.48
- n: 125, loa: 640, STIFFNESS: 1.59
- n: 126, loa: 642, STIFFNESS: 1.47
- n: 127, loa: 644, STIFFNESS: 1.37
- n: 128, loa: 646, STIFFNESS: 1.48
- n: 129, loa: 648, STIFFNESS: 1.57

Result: 6.1 N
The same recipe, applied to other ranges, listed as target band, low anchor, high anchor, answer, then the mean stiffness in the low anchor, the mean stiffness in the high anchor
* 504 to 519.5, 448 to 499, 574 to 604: -0.12 N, 1.56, 1.28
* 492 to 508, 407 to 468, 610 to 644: 8.05 N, 2.28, 1.49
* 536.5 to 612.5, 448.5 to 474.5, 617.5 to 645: 8.73 N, 1.93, 1.48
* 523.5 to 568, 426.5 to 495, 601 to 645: 5.45 N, 1.82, 1.47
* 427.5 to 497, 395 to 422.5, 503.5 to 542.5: 8.33 N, 2.58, 1.31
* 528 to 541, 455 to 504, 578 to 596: 2.64 N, 1.41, 1.25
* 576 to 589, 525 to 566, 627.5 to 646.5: 1.22 N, 1.43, 1.46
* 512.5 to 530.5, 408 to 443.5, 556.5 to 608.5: 3.82 N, 2.4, 1.38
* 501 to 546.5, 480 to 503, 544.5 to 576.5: -1.28 N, 1.03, 1.6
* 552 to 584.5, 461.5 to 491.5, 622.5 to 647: -1.04 N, 1.48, 1.47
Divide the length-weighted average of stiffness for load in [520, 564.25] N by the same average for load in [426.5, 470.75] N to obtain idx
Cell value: 0.7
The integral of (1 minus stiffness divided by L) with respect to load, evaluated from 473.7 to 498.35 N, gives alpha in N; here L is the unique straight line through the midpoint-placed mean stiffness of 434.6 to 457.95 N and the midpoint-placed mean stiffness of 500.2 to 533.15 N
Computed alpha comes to 8.2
